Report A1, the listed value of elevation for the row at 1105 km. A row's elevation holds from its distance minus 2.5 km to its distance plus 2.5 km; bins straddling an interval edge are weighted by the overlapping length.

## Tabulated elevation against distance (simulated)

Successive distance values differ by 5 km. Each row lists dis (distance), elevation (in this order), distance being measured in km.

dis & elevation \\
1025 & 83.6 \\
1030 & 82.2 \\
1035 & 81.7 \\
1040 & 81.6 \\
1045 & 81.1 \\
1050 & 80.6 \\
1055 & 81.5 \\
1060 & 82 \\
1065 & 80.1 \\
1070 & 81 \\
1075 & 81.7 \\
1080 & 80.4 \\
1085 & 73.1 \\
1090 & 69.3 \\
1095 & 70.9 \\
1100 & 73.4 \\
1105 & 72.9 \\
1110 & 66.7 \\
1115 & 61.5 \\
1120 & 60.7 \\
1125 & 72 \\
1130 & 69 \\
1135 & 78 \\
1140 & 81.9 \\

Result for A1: 72.9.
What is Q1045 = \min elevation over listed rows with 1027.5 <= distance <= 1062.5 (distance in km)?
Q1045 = 80.6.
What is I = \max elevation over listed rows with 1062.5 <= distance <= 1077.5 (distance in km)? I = 81.7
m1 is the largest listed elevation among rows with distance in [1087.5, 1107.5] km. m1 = 73.4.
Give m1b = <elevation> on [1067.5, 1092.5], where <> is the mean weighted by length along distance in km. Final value 77.1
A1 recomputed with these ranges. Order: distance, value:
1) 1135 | 78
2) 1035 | 81.7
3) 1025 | 83.6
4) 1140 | 81.9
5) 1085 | 73.1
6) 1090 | 69.3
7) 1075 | 81.7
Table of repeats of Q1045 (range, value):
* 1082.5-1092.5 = 69.3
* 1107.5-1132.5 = 60.7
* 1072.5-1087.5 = 73.1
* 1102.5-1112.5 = 66.7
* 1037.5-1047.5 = 81.1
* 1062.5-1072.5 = 80.1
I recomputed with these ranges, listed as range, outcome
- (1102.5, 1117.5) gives 72.9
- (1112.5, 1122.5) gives 61.5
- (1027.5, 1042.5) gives 82.2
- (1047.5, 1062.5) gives 82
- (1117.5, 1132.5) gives 72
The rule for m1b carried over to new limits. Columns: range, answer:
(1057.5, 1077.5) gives 81.2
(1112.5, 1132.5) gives 65.8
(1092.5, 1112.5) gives 71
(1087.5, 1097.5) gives 70.1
